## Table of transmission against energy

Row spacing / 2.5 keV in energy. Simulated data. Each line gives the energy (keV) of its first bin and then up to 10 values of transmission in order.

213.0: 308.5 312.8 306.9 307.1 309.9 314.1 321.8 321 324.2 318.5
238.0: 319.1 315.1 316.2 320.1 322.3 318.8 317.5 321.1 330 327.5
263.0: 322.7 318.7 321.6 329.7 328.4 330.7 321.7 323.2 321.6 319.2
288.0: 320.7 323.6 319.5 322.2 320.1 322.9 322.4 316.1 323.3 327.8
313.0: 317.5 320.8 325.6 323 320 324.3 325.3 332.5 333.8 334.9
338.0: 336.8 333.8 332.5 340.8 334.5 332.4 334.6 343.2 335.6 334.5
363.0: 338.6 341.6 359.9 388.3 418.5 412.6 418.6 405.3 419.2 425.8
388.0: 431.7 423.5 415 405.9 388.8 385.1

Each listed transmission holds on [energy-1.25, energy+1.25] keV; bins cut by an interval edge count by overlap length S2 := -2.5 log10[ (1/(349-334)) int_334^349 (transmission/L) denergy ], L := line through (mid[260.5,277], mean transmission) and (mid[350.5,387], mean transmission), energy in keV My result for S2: 0.08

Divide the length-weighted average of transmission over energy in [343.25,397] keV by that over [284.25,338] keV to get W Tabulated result 1.2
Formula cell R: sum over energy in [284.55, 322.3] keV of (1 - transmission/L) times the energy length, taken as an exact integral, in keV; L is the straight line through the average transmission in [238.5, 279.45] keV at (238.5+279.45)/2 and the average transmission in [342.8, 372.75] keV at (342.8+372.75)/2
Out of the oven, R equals 1.3 keV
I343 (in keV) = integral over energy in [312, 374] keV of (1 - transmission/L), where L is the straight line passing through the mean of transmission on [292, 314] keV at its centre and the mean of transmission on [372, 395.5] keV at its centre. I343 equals 5.2 keV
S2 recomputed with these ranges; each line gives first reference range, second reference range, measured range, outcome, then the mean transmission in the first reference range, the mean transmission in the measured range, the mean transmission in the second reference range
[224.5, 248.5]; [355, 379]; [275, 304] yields 0.06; 319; 322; 369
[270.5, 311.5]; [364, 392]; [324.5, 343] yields 0.10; 323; 332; 404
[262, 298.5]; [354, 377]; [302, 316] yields 0.05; 323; 321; 364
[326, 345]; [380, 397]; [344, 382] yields 0.04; 333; 363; 418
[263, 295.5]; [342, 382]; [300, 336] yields 0.05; 323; 325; 361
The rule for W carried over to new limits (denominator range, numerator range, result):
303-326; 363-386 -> 1.23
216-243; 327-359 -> 1.06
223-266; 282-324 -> 1.00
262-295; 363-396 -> 1.25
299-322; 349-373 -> 1.08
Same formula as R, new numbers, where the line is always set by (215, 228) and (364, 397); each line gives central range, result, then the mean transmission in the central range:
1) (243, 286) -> 1.7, 323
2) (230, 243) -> 0.0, 319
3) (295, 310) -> 1.6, 321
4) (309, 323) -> 1.7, 323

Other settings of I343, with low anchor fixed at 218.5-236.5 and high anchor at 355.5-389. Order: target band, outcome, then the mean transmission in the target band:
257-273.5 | 0.4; 325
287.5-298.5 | 0.8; 321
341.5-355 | 1.4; 335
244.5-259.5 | 0.3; 322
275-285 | 0.5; 323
